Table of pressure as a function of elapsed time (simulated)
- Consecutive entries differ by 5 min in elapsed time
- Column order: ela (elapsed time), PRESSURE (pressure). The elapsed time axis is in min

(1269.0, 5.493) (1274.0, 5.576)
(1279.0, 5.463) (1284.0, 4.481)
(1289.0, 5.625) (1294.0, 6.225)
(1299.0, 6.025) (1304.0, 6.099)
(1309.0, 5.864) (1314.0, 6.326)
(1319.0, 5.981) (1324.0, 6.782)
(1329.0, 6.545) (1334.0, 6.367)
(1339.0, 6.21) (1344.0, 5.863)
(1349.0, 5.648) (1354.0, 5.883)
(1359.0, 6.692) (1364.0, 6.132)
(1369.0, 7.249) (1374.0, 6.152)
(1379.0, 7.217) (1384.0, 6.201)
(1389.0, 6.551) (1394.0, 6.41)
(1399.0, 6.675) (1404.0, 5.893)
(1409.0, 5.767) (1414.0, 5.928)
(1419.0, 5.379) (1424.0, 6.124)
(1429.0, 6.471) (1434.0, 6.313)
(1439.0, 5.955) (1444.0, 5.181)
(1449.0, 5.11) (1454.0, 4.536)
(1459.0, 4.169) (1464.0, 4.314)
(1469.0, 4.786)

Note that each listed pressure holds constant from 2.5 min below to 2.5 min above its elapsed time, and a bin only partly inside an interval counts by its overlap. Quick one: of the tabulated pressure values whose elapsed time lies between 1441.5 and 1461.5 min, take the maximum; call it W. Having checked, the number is 5.181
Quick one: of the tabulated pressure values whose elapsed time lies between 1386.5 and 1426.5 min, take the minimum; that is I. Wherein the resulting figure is 5.379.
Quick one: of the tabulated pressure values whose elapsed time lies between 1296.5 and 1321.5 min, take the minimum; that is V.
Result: 5.864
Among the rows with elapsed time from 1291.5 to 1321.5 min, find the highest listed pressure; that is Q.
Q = 6.326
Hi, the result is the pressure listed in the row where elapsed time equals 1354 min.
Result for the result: 5.883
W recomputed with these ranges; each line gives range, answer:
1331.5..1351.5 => 6.367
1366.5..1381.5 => 7.249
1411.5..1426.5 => 6.124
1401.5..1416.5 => 5.928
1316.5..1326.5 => 6.782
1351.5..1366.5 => 6.692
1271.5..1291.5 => 5.625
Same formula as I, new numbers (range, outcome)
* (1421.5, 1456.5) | 4.536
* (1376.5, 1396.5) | 6.201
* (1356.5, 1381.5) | 6.132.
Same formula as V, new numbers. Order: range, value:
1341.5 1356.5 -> 5.648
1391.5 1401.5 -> 6.41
